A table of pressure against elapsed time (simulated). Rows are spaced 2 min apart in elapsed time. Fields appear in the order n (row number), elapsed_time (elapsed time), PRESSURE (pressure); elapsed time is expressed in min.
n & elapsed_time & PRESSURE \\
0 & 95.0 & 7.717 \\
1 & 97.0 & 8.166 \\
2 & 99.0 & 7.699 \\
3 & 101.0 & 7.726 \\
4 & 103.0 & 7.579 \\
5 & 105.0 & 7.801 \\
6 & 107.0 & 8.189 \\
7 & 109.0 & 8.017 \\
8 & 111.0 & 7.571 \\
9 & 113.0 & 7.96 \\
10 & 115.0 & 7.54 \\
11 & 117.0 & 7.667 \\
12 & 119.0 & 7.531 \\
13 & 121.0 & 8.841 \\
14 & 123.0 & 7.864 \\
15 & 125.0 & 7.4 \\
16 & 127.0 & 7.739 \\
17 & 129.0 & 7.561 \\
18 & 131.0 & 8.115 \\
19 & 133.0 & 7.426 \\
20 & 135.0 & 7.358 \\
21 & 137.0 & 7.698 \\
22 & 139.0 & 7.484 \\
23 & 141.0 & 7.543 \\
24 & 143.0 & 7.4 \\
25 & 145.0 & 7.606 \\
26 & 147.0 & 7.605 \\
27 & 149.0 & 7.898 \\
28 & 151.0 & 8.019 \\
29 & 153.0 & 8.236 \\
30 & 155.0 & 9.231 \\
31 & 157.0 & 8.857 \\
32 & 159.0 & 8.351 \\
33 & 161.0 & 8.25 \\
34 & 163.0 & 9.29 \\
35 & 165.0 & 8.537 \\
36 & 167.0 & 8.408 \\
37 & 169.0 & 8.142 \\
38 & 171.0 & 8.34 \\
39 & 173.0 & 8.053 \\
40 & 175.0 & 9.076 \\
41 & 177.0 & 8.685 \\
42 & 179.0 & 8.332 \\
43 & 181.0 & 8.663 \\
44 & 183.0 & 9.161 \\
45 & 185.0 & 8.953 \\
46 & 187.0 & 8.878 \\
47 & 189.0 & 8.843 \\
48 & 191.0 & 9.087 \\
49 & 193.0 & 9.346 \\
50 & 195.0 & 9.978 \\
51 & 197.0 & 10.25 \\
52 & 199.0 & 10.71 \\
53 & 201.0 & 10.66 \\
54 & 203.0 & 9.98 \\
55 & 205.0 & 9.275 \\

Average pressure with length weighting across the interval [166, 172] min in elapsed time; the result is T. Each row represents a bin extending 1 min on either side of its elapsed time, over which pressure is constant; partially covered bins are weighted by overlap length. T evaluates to 8.3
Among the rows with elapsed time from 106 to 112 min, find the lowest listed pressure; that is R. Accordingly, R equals 7.571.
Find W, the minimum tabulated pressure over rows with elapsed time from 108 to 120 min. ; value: 7.531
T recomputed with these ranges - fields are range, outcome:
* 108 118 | 7.75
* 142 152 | 7.71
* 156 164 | 8.69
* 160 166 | 8.69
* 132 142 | 7.5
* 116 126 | 7.86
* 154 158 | 9.04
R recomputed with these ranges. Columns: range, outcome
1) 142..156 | 7.4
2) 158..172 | 8.142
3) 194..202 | 9.978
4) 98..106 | 7.579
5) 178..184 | 8.332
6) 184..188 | 8.878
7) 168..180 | 8.053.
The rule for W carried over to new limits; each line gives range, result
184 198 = 8.843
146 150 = 7.605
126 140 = 7.358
